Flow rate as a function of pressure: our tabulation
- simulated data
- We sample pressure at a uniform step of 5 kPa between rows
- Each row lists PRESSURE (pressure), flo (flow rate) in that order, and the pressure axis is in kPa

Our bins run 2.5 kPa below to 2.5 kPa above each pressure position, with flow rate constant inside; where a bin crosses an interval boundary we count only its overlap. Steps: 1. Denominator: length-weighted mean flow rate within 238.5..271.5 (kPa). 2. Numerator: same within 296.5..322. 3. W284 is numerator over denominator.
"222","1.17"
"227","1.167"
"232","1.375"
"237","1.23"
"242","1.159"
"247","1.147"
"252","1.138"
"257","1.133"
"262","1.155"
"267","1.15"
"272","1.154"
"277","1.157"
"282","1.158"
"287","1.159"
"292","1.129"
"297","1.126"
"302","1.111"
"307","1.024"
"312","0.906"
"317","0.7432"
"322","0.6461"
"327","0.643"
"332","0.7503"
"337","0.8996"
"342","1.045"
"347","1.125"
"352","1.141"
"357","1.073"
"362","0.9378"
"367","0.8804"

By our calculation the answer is 0.8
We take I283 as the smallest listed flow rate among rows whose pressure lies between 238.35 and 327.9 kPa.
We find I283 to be 0.643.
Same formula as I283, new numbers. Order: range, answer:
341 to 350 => 1.045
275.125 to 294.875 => 1.129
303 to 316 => 0.906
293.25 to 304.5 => 1.111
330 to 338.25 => 0.7503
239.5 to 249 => 1.147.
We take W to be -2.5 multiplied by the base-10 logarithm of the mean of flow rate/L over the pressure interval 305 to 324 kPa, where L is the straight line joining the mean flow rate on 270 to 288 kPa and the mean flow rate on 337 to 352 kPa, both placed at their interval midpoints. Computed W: 0.31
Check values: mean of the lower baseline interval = 1.16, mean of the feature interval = 0.83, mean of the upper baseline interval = 1.06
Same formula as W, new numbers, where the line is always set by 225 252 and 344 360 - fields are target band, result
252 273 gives 0.04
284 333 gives 0.23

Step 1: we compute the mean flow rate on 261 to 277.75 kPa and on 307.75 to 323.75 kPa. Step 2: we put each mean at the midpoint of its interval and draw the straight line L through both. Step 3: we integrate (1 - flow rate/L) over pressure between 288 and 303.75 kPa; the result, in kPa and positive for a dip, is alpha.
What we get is -2.9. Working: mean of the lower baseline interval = 1.15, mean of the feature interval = 1.13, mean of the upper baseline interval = 0.799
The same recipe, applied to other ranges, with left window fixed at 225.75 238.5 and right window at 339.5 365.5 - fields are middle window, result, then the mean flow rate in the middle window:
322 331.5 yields 3.8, 0.666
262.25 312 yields 2.2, 1.12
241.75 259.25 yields 1.3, 1.14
